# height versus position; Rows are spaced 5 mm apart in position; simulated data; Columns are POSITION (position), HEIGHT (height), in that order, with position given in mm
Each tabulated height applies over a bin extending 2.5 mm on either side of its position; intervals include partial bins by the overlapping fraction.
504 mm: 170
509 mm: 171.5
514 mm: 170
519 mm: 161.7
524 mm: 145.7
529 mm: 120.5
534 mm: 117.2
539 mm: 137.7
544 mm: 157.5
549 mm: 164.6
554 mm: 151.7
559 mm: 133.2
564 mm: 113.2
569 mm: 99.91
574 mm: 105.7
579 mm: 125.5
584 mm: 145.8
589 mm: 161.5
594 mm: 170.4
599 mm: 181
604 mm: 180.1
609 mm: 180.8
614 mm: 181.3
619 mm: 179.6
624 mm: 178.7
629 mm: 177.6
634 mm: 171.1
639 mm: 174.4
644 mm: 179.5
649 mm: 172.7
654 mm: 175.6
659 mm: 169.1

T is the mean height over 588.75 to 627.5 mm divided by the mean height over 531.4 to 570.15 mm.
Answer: 1.3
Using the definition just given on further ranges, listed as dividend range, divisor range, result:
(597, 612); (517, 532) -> 1.28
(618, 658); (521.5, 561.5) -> 1.25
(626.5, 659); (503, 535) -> 1.15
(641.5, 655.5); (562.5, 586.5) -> 1.49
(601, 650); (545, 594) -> 1.31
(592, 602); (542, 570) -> 1.27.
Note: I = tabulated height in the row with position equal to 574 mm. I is 105.7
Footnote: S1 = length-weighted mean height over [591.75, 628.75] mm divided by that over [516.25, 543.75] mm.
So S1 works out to 1.3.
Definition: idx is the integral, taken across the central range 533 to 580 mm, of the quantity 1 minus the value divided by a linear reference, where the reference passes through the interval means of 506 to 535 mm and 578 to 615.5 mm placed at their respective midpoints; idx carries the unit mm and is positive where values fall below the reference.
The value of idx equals 7.9 mm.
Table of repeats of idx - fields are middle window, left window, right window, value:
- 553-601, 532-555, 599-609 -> 8.0 mm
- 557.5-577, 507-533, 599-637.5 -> 6.2 mm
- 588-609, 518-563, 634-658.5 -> -2.0 mm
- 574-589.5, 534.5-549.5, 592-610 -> 3.0 mm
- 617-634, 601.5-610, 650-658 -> 0.0 mm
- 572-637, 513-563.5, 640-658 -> -0.8 mm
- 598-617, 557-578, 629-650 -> -4.3 mm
